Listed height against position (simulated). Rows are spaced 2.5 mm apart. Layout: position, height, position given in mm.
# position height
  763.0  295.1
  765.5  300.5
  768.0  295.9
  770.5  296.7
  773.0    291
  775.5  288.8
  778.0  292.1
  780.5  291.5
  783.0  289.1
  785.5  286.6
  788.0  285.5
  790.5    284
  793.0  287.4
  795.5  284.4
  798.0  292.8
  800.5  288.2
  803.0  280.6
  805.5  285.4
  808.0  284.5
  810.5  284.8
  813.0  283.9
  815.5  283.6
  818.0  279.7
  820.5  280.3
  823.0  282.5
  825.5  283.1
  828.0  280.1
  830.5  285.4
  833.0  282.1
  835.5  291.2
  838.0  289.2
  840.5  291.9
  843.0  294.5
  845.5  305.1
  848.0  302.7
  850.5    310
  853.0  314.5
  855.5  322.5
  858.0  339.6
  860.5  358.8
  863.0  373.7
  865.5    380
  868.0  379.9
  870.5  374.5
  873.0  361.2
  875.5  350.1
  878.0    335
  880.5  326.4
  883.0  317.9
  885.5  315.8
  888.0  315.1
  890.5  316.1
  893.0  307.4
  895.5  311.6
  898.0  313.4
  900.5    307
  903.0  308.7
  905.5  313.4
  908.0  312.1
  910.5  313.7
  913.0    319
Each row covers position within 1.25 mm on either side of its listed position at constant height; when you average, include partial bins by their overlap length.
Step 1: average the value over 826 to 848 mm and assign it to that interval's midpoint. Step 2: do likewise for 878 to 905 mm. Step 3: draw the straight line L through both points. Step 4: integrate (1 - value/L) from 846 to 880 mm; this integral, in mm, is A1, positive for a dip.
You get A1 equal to -4.8 mm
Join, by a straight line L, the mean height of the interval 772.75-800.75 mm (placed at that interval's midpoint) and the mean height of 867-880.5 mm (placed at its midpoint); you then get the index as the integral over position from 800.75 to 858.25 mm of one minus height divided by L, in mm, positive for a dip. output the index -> 5.3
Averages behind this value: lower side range 288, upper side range 357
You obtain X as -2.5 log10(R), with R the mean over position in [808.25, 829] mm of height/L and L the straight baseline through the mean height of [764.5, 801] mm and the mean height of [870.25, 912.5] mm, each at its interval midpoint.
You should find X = 0.07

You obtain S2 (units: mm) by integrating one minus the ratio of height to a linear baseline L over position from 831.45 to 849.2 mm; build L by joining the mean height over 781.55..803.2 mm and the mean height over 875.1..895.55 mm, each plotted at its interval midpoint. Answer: 0.64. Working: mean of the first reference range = 287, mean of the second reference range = 321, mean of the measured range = 294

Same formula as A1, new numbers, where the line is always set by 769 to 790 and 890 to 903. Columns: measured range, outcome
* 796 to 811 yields 0.4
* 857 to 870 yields -2.7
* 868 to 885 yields -2.1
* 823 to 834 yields 0.6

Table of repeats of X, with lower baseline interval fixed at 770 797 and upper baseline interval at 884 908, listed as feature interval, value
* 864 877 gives -0.199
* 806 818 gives 0.040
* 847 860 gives -0.060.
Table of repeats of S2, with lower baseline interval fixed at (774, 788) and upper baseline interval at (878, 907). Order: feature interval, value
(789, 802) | 0.2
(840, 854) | 0.0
